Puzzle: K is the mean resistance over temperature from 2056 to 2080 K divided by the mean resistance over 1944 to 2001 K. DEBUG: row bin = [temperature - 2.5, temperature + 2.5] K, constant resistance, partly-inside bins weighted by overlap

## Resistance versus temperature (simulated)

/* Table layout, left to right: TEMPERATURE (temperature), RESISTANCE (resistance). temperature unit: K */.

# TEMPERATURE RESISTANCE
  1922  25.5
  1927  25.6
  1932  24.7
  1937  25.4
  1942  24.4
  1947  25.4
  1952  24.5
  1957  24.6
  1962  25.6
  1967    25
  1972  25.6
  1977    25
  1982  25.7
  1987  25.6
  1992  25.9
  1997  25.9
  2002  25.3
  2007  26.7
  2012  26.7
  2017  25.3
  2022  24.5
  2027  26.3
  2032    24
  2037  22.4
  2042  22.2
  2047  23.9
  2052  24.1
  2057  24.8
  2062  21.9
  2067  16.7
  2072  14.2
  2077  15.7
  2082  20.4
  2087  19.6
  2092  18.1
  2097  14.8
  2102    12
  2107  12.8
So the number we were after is 0.7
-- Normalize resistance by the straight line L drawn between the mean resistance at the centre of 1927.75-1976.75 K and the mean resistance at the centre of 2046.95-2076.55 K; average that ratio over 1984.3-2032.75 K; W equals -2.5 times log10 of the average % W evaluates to -0.14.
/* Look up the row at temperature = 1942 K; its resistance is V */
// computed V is 24.4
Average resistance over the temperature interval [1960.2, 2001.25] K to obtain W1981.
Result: 25.5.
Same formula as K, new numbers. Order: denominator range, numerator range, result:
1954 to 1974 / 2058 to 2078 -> 0.71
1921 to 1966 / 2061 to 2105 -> 0.67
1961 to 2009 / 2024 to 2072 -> 0.88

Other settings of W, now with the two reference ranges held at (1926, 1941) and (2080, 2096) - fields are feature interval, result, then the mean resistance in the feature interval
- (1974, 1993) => -0.11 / 25.5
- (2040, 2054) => -0.14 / 23.4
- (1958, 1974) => -0.07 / 25.3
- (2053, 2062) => -0.19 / 23.9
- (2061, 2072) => 0.12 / 17.8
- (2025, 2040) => -0.14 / 24.1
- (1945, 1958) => -0.02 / 24.8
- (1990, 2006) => -0.15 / 25.8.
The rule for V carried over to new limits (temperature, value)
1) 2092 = 18.1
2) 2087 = 19.6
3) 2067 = 16.7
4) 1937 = 25.4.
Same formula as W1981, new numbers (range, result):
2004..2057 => 24.6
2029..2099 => 20.3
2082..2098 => 18.2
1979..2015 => 25.9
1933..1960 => 24.9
